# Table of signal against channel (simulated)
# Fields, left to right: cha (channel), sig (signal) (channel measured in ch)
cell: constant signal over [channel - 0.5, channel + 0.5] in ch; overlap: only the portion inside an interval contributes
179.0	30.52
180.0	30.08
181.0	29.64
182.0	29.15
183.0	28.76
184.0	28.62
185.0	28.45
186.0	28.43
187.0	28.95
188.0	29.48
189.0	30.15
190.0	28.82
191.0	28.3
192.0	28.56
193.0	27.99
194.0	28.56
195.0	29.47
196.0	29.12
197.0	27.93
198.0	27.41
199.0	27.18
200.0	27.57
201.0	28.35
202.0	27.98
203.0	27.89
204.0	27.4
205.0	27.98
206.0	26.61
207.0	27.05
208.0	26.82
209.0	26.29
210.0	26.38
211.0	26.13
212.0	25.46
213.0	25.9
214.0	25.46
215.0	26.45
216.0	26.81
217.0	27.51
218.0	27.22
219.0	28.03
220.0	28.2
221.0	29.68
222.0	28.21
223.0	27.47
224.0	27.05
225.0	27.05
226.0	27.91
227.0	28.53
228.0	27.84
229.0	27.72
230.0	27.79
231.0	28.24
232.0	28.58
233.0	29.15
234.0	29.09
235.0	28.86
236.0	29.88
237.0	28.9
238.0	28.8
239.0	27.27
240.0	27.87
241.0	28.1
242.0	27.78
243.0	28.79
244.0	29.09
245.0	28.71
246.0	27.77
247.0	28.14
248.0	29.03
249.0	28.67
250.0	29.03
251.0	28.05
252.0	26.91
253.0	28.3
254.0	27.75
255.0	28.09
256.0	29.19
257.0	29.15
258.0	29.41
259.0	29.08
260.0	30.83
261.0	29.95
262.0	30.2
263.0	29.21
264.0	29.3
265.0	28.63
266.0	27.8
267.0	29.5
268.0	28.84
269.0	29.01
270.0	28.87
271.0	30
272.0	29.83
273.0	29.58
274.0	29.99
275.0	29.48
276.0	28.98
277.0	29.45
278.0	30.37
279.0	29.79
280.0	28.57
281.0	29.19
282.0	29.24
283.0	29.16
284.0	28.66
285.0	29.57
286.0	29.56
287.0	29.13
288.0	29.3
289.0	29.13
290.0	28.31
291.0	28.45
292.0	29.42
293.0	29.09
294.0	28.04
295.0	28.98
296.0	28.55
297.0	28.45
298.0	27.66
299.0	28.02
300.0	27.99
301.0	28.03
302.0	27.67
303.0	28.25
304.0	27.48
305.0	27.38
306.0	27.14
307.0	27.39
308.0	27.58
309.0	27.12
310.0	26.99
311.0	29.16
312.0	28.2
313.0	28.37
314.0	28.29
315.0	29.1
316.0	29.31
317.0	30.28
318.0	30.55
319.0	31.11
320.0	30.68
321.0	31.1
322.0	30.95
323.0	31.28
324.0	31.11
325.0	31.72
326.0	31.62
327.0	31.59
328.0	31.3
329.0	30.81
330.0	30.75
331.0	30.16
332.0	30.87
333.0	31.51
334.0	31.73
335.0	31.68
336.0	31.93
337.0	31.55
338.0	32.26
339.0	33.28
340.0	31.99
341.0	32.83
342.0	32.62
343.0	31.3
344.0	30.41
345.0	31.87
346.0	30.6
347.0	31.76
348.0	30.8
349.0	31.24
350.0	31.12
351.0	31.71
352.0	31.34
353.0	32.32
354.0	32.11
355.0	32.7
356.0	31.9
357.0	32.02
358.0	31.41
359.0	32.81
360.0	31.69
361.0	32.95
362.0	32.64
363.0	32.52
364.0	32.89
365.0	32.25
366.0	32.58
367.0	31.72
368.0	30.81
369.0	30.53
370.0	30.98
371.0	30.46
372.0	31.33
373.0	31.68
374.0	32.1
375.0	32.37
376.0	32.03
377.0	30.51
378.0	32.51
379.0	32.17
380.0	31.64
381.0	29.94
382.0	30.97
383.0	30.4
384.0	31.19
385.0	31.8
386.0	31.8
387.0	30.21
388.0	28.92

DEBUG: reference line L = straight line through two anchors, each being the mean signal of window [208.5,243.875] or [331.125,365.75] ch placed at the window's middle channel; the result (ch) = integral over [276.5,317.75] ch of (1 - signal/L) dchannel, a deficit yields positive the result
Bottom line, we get 2.1 ch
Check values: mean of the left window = 27.7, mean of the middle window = 28.6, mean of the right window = 31.9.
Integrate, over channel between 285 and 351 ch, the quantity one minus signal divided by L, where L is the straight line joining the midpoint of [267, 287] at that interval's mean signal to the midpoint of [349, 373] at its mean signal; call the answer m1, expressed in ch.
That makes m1 1.5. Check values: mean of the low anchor 29.4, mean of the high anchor 31.8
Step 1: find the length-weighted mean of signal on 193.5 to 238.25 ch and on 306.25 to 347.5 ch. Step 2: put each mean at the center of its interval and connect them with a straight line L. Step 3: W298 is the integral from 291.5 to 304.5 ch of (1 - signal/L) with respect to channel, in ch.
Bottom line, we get 0.7 ch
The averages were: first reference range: 27.7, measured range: 28.3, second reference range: 30.6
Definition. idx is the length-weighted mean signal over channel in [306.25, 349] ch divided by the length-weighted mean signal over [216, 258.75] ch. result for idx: 1.08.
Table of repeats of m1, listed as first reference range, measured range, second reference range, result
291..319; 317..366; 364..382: -2.6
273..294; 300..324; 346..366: 1.1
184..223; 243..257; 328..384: 0.3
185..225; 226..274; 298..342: -0.3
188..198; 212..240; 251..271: 0.9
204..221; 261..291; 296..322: -1.4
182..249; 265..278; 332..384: 0.1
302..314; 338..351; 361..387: -0.8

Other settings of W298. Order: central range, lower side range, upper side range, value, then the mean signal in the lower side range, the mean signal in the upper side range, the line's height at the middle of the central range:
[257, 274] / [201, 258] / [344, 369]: -0.23 ch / 27.9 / 31.8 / 29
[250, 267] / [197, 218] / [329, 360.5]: -0.10 ch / 27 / 31.7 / 28.7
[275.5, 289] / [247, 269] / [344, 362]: 0.15 ch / 28.9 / 31.8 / 29.6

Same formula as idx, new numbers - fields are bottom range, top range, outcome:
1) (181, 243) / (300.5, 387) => 1.10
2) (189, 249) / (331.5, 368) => 1.14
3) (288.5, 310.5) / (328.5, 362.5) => 1.13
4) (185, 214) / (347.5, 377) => 1.15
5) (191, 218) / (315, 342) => 1.14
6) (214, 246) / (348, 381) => 1.13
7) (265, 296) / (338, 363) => 1.09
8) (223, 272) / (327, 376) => 1.11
